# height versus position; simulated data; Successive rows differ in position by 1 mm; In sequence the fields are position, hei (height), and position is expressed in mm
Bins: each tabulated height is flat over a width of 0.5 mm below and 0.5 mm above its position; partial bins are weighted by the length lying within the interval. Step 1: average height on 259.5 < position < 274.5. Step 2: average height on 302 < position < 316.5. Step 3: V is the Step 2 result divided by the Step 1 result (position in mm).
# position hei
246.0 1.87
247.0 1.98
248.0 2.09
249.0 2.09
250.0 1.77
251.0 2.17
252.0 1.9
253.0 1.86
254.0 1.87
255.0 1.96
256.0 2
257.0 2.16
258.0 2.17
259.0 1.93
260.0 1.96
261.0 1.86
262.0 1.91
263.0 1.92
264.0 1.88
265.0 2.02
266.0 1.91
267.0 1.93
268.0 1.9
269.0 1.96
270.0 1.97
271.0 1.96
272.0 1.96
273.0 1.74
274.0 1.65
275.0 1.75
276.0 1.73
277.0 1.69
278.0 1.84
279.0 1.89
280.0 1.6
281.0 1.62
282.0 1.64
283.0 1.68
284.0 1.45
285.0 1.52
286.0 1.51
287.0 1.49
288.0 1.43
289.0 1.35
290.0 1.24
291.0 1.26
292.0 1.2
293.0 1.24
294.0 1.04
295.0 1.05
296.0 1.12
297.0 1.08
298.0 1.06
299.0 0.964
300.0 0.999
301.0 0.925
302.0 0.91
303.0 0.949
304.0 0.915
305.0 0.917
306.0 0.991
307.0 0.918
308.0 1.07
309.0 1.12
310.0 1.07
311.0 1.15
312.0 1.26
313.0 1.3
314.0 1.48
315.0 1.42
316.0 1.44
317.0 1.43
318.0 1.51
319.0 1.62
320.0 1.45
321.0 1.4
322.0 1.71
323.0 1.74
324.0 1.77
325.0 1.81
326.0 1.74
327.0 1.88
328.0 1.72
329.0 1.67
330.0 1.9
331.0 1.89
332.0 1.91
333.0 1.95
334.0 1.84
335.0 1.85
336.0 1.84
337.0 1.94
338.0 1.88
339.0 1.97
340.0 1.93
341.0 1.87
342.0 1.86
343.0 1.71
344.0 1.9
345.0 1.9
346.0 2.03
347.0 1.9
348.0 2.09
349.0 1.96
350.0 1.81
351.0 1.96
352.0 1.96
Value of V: 0.60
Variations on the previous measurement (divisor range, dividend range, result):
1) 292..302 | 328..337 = 1.76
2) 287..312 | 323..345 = 1.69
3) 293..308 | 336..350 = 1.91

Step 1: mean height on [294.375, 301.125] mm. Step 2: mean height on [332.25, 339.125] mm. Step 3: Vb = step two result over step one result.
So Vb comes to 1.8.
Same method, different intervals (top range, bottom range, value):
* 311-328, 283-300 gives 1.24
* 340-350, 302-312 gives 1.87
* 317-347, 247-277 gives 0.93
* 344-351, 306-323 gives 1.46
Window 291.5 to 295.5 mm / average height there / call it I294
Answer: 1.13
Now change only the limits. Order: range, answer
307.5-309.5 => 1.1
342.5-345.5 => 1.84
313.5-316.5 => 1.45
